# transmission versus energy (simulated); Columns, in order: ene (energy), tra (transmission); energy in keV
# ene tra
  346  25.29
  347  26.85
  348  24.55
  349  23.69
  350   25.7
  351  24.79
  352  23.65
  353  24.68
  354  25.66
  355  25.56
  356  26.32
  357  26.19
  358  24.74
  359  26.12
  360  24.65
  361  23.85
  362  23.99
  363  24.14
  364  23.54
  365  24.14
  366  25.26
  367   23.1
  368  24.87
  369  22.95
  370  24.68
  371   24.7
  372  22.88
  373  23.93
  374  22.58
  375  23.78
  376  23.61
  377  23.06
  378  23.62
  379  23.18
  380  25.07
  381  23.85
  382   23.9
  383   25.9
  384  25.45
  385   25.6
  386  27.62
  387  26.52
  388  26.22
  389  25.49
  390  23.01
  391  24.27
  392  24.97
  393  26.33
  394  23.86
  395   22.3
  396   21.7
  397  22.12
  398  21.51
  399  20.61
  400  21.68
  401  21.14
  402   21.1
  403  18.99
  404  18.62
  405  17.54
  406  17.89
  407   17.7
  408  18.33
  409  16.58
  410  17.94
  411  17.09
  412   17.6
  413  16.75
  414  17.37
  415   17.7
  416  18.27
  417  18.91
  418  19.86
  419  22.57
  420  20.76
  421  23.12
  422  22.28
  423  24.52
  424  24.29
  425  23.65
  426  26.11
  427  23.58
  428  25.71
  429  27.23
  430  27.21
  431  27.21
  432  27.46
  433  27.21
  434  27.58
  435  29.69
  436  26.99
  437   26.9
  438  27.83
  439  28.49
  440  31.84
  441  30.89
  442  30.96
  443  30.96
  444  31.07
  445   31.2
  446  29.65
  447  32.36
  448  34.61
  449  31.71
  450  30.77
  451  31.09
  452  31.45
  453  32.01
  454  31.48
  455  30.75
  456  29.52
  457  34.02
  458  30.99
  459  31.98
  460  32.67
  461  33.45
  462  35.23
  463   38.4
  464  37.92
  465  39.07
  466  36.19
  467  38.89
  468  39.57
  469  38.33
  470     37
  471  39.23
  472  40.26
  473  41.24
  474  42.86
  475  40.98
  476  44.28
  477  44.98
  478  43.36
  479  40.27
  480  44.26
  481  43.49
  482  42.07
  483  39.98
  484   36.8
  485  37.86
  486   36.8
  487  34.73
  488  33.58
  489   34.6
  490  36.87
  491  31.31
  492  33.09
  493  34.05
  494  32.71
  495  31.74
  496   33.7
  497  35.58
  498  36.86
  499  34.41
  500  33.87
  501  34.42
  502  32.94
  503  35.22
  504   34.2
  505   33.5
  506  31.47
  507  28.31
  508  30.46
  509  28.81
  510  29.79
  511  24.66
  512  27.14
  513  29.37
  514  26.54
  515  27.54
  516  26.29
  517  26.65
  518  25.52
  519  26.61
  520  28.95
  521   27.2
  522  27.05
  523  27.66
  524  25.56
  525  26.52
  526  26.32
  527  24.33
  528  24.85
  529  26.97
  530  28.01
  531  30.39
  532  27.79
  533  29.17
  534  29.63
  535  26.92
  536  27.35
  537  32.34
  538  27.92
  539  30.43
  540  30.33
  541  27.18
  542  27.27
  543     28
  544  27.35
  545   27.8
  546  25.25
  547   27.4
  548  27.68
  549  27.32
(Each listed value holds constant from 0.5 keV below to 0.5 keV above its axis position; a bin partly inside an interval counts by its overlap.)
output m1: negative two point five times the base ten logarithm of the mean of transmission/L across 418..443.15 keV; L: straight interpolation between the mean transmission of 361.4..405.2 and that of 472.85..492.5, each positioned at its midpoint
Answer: 0.18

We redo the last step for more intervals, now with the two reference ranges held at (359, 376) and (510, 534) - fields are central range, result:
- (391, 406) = 0.143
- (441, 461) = -0.224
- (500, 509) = -0.209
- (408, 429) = 0.200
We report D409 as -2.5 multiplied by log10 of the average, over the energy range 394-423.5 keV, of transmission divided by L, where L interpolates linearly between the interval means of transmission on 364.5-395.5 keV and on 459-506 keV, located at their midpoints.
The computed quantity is 0.37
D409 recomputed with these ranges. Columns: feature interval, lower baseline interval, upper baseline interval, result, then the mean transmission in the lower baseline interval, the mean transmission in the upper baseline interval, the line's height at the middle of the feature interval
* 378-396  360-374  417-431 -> -0.038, 24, 23.9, 23.9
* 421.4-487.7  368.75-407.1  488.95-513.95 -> -0.166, 23.1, 32.2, 28.5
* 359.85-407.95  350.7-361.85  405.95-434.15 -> 0.021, 25.1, 21.8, 23.7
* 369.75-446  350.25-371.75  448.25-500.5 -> 0.233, 24.6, 36.3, 29.5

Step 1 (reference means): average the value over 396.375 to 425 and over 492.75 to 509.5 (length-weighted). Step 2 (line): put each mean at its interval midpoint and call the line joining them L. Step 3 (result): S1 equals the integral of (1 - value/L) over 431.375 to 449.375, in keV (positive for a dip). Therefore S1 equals -4.19 keV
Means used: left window 19.8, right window 33.1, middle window 29.8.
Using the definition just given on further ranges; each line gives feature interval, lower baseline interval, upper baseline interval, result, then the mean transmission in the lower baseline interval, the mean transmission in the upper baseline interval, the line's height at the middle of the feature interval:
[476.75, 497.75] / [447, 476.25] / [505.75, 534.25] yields -3.29 keV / 35.6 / 27.5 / 32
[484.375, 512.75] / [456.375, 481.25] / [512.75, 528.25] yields -1.04 keV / 38.7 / 26.7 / 31.8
